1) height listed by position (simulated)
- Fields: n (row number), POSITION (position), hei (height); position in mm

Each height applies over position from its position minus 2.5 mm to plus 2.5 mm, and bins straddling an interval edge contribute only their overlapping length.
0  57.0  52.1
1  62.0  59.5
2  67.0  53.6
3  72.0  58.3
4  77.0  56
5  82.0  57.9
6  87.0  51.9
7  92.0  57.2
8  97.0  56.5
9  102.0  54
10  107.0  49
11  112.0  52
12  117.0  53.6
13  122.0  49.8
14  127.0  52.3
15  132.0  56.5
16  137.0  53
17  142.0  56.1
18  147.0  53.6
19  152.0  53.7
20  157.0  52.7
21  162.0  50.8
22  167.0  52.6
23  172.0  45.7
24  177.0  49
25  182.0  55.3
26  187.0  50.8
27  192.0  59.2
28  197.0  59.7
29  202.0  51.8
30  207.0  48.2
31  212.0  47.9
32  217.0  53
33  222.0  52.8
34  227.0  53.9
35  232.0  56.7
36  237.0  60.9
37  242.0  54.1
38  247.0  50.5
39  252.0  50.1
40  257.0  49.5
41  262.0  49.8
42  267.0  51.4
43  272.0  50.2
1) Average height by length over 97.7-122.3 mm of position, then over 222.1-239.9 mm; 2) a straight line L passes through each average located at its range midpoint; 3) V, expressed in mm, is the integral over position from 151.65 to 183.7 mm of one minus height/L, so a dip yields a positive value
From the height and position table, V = 1.83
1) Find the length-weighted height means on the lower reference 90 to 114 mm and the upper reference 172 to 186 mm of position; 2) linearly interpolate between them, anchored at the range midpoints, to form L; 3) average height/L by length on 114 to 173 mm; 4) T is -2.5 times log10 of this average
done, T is -0.01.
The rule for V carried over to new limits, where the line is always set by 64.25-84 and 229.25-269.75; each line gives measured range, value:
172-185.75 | 0.9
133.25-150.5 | 0.2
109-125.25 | 1.1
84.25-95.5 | 0.3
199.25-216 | 1.2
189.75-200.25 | -1.0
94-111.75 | 0.9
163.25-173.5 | 0.9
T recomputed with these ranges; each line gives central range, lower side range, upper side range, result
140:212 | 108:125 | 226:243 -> 0.032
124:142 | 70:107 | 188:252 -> 0.016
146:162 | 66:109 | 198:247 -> 0.026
